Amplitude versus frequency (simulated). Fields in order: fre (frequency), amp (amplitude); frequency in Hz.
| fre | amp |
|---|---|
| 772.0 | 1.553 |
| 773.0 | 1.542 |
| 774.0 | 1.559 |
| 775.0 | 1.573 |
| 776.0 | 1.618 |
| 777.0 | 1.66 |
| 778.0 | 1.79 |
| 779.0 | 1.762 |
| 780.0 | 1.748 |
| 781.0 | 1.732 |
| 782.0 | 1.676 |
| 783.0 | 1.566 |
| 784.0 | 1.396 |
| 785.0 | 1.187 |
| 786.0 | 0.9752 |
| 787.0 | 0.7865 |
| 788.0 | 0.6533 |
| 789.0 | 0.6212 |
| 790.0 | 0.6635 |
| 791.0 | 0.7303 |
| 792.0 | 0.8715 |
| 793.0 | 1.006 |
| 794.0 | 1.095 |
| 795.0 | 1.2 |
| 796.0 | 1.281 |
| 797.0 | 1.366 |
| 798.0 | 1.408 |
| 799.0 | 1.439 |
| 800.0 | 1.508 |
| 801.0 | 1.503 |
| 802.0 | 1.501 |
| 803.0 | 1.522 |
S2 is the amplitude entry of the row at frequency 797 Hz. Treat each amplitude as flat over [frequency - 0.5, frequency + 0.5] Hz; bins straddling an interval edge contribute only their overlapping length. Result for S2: 1.366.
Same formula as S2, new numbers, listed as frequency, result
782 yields 1.676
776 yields 1.618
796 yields 1.281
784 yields 1.396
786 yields 0.9752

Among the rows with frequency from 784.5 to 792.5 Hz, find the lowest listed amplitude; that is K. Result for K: 0.6212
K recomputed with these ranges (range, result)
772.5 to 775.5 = 1.542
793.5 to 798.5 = 1.095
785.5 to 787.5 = 0.7865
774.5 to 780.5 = 1.573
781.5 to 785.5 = 1.187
